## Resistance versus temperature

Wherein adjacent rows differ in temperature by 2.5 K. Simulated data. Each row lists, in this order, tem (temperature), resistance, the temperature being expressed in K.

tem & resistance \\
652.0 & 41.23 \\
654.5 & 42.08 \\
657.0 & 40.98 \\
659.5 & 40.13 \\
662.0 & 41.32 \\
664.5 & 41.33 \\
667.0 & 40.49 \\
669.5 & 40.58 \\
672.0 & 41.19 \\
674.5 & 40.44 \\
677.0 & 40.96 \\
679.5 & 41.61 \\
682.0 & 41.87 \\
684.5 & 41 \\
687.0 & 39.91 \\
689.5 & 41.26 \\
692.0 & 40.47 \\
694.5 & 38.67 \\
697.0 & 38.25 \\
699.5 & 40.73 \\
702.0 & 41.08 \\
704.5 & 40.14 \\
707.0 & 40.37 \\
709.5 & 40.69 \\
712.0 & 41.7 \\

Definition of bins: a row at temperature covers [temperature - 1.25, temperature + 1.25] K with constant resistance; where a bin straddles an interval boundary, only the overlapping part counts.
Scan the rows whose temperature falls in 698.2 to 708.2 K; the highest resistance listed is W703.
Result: 41.08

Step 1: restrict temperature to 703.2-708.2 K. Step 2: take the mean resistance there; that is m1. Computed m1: 40.3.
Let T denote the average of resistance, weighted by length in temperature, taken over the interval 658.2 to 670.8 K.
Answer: 40.8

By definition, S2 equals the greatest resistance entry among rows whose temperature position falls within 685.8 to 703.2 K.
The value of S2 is 41.26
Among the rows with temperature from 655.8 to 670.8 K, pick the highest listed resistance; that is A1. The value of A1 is 41.33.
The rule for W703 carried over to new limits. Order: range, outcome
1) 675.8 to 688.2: 41.87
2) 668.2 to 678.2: 41.19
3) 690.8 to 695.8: 40.47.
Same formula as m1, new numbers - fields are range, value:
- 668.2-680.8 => 41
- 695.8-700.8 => 39.5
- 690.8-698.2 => 39.1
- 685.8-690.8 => 40.6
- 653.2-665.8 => 41.2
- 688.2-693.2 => 40.9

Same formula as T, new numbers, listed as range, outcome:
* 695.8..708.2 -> 40.1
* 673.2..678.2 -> 40.7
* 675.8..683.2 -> 41.5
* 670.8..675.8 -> 40.8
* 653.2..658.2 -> 41.5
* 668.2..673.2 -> 40.9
